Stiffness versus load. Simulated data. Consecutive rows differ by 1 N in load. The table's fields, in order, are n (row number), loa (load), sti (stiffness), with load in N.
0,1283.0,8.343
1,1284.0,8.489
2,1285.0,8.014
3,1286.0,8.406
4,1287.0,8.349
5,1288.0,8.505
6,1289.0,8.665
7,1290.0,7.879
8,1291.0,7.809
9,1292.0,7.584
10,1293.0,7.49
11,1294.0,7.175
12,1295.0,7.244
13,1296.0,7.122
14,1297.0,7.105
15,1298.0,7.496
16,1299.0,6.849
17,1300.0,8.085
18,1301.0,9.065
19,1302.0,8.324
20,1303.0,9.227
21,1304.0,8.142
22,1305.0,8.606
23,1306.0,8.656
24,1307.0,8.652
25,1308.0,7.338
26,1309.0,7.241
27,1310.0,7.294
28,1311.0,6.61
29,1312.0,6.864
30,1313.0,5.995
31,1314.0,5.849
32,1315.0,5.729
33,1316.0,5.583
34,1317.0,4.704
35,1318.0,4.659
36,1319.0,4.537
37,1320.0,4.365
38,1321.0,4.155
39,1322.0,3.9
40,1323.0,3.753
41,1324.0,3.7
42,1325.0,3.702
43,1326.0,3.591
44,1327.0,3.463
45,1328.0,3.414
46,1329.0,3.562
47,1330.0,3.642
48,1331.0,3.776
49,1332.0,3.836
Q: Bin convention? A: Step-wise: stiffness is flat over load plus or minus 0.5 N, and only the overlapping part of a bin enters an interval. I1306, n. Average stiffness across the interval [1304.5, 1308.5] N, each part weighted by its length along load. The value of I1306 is 8.31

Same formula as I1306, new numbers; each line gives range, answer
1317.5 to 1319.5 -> 4.6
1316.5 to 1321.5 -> 4.48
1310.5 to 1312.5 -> 6.74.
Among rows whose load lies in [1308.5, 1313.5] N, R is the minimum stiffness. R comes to 5.995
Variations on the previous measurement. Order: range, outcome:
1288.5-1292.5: 7.584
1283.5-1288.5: 8.014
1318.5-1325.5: 3.7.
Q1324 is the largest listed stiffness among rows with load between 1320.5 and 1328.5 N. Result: 4.155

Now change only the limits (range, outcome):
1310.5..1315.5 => 6.864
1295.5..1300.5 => 8.085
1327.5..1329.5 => 3.562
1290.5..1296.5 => 7.809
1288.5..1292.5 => 8.665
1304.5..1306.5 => 8.656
